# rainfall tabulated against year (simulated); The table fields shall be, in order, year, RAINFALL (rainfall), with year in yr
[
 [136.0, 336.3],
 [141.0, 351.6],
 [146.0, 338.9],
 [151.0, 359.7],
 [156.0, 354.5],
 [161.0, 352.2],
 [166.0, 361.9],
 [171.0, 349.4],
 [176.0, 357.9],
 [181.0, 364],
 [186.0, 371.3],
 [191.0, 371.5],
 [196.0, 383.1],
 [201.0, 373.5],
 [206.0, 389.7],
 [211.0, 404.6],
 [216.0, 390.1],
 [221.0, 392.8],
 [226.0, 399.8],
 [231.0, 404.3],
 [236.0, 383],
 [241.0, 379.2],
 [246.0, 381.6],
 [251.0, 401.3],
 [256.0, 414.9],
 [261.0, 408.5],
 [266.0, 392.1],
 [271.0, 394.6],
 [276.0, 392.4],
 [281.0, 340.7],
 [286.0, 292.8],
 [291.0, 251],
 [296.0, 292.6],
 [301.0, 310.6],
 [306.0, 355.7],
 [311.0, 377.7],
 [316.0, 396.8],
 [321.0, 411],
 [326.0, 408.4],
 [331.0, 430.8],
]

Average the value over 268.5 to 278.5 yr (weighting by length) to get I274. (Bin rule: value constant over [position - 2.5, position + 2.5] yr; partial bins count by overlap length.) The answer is 394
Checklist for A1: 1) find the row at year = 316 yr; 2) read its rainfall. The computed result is 396.8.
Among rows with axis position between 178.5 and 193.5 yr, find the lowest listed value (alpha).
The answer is 364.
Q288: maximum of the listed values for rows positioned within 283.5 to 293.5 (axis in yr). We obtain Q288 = 292.8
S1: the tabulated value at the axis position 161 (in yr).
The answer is 352.2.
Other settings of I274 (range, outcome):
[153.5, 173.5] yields 354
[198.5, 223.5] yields 390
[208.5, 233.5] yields 398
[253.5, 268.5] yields 405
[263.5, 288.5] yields 363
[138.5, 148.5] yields 345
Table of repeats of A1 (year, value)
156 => 354.5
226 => 399.8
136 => 336.3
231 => 404.3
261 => 408.5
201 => 373.5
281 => 340.7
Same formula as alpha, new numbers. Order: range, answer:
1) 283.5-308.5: 251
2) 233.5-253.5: 379.2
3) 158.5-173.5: 349.4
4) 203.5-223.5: 389.7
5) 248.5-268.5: 392.1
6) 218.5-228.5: 392.8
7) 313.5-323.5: 396.8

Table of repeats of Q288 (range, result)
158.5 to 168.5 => 361.9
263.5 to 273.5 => 394.6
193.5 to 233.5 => 404.6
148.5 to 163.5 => 359.7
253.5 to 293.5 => 414.9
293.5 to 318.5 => 396.8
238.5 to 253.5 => 401.3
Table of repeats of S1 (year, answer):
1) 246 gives 381.6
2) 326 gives 408.4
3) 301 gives 310.6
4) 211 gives 404.6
